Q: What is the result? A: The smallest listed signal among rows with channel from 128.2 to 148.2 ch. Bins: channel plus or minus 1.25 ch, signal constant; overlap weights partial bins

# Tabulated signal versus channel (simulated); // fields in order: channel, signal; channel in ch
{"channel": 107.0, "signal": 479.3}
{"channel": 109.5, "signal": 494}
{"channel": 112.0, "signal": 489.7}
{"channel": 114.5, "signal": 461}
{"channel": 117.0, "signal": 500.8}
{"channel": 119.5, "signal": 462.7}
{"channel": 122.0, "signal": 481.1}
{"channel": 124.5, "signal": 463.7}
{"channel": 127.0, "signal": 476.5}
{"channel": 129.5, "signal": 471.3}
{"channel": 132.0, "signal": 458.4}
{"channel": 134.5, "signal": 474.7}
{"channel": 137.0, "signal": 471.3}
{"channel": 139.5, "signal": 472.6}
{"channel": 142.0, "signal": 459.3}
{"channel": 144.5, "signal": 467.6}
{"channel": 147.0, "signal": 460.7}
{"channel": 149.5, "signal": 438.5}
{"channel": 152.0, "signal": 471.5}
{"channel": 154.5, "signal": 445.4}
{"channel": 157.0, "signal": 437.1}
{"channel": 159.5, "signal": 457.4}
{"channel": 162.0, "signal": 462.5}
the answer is 458.4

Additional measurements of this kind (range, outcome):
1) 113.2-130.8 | 461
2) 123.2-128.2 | 463.7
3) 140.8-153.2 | 438.5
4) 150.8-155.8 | 445.4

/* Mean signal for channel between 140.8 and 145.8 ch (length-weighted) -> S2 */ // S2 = 463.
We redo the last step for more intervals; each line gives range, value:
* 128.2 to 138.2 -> 469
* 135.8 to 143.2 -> 468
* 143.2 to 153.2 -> 460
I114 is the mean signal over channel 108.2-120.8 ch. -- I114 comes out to 482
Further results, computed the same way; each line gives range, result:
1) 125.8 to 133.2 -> 469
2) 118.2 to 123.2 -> 472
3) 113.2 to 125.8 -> 474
